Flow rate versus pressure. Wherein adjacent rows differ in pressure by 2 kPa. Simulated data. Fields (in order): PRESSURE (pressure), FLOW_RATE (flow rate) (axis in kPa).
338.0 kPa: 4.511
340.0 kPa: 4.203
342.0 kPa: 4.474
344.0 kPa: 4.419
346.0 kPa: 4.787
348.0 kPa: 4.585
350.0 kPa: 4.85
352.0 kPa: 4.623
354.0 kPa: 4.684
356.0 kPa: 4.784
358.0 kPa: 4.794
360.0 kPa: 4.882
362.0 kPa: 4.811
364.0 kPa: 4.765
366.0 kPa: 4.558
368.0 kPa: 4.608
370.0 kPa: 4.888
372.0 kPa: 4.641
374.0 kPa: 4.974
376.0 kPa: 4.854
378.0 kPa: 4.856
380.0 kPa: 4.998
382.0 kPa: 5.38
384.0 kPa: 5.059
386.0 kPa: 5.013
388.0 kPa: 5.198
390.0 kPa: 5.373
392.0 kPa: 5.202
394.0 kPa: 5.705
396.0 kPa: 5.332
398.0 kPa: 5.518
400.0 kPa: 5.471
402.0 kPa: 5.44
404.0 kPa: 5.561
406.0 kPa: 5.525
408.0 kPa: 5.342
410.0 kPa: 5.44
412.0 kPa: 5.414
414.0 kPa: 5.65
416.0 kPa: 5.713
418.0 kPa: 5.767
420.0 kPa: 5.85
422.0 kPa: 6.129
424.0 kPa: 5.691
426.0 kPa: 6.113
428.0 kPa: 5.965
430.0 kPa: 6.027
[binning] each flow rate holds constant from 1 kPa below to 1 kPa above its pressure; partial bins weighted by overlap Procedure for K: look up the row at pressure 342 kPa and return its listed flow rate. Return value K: 4.474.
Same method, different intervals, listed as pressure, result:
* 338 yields 4.511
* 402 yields 5.44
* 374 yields 4.974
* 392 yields 5.202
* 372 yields 4.641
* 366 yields 4.558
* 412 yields 5.414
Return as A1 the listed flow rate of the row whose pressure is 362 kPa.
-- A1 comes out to 4.811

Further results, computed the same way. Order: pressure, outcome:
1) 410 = 5.44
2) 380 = 4.998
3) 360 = 4.882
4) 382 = 5.38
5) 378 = 4.856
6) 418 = 5.767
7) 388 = 5.198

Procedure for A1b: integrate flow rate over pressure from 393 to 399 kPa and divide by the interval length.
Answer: 5.52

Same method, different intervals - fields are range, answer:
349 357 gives 4.74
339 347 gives 4.47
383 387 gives 5.04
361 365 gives 4.79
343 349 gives 4.6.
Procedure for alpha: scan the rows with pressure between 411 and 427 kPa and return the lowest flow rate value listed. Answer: 5.414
